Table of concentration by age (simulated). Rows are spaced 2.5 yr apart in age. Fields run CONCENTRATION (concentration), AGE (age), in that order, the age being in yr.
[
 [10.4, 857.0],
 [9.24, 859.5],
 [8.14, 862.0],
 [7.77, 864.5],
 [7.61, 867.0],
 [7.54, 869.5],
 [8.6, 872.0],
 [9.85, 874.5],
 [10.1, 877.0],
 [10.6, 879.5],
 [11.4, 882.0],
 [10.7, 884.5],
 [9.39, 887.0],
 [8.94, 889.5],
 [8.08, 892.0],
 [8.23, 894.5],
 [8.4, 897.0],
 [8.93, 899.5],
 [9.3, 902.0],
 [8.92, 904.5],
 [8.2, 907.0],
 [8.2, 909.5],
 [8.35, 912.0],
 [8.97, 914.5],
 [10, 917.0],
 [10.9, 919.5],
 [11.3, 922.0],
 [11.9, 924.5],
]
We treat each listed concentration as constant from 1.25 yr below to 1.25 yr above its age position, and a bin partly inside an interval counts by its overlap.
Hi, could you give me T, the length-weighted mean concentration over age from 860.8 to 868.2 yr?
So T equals 7.84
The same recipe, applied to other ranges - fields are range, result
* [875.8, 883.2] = 10.7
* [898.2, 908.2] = 8.84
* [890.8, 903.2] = 8.59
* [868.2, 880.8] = 9.34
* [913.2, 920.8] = 9.95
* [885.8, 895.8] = 8.66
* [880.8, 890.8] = 10.1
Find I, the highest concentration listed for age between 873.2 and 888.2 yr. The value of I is 11.4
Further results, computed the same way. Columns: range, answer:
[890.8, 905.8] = 9.3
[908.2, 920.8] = 10.9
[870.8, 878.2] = 10.1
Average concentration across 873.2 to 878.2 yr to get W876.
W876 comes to 9.96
